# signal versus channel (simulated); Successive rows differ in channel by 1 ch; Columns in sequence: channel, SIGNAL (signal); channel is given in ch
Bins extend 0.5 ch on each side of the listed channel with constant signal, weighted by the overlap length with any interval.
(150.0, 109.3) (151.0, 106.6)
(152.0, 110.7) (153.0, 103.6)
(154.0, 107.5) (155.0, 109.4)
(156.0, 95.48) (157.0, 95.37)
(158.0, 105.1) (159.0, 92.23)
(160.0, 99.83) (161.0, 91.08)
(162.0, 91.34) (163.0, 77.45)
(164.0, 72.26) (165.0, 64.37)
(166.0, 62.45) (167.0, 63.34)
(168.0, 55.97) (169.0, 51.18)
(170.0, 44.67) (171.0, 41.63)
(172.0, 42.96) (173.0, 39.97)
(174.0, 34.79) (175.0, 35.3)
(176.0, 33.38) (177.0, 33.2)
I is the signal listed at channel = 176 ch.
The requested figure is 33.38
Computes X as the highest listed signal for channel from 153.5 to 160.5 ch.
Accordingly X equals 109.4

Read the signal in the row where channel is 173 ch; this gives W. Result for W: 39.97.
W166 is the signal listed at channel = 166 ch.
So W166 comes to 62.45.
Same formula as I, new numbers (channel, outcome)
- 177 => 33.2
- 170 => 44.67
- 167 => 63.34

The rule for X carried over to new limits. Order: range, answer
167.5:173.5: 55.97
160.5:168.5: 91.34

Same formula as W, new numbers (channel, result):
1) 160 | 99.83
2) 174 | 34.79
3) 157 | 95.37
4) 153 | 103.6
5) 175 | 35.3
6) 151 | 106.6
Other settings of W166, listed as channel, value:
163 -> 77.45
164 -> 72.26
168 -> 55.97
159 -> 92.23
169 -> 51.18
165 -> 64.37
